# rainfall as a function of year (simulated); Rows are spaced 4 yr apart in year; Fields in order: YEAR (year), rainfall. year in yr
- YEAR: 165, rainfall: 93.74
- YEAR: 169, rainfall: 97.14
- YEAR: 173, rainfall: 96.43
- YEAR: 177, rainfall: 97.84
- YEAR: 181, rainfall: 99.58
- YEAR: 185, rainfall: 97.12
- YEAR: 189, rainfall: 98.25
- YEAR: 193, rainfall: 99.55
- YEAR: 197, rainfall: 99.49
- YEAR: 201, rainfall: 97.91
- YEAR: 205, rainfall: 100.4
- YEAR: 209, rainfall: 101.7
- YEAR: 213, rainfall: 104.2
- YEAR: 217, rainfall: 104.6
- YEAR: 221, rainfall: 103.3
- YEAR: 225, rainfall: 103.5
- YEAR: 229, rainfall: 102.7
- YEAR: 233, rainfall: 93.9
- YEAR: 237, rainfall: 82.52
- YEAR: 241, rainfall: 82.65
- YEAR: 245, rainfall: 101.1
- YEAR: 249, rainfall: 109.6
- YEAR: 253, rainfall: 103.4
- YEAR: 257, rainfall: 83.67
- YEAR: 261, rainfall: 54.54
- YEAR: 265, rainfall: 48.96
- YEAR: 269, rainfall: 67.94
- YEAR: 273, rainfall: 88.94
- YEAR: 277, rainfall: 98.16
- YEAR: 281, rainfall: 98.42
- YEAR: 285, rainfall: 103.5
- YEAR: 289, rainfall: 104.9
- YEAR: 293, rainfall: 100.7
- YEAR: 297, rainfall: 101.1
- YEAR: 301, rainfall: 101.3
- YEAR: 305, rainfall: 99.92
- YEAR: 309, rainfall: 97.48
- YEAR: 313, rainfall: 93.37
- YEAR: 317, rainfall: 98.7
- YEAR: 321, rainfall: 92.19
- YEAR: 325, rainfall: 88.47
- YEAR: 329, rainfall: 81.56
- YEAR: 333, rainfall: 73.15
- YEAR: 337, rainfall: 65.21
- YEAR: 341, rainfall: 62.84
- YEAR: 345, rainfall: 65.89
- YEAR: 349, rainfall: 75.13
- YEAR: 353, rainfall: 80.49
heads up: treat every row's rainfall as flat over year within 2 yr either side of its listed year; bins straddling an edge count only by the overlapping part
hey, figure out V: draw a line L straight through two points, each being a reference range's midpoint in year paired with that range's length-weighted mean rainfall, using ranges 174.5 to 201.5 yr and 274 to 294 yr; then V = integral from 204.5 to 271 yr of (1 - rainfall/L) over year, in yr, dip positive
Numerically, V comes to 5.8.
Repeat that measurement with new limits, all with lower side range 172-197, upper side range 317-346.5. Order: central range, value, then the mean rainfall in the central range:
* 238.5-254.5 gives -1.6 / 98.5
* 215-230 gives -1.7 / 104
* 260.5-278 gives 2.9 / 71.7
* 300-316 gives -3.4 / 97.9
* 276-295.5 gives -4.0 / 101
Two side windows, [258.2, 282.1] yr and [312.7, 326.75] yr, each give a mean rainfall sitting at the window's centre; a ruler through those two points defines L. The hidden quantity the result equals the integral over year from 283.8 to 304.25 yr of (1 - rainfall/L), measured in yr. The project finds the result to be -4.4 yr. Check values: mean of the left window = 75.6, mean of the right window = 93.2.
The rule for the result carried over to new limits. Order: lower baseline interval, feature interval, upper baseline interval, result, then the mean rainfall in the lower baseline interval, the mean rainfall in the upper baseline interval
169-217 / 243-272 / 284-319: 5.29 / 99.4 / 100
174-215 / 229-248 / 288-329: 1.17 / 99.5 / 96.8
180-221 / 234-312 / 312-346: -2.11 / 100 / 80.2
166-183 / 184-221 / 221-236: -0.81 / 97.5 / 99.3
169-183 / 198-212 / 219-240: -0.46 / 97.8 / 96.5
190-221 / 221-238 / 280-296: 0.69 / 101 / 102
